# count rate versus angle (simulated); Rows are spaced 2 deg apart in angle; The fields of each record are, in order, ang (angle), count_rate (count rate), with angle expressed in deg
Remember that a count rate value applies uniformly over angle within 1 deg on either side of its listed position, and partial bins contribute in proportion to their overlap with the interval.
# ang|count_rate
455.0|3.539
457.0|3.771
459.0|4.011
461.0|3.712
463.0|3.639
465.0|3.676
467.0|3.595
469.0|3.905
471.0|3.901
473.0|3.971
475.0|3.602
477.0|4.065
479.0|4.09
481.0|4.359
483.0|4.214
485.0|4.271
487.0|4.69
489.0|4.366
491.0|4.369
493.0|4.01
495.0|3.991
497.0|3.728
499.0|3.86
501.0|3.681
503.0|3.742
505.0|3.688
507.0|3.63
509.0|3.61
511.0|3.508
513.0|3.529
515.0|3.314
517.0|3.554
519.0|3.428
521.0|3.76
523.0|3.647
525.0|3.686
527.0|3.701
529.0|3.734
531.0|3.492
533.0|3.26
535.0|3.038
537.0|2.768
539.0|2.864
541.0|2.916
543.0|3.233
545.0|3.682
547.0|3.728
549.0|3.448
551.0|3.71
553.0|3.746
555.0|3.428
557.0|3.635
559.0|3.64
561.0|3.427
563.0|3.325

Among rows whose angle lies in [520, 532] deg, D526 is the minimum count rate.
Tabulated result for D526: 3.492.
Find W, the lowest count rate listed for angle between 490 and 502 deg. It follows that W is 3.681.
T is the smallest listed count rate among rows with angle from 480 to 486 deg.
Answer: 4.214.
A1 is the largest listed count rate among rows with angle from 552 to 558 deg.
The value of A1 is 3.746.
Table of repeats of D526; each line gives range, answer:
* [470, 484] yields 3.602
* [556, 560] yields 3.635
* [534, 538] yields 2.768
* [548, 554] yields 3.448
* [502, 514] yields 3.508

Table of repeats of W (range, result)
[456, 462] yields 3.712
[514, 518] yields 3.314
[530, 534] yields 3.26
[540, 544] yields 2.916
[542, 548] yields 3.233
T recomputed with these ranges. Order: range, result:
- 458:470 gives 3.595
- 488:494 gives 4.01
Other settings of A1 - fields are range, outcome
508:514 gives 3.61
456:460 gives 4.011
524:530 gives 3.734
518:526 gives 3.76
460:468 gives 3.712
